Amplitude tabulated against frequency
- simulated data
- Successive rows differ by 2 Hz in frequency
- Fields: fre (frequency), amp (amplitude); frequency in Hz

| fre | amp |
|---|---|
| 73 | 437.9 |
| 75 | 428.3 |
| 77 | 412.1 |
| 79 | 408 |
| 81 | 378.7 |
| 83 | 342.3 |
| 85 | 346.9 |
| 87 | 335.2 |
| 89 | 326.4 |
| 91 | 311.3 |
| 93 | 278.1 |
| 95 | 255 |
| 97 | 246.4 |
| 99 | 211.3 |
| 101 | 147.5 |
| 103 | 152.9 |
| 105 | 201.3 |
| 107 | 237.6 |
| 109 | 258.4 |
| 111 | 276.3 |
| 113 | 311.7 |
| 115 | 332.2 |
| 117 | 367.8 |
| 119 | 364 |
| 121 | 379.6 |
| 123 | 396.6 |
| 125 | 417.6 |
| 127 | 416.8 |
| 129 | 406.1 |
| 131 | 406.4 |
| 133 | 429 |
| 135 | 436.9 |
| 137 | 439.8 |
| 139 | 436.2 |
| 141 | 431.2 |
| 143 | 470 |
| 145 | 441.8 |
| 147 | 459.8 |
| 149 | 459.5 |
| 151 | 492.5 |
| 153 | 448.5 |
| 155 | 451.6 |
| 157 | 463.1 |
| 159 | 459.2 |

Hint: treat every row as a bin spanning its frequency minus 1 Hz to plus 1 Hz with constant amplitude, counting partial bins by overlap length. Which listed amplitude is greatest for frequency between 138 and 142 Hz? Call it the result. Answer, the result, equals 436.2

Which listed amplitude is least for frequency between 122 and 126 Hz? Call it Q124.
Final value 396.6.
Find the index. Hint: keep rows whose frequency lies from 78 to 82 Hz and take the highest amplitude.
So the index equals 408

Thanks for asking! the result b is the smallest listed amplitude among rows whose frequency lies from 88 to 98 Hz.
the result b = 246.4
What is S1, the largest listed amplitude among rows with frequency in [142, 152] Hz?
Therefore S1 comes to 492.5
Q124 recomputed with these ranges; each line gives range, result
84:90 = 326.4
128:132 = 406.1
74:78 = 412.1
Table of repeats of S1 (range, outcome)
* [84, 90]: 346.9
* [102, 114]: 311.7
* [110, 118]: 367.8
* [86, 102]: 335.2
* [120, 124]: 396.6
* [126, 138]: 439.8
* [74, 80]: 428.3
